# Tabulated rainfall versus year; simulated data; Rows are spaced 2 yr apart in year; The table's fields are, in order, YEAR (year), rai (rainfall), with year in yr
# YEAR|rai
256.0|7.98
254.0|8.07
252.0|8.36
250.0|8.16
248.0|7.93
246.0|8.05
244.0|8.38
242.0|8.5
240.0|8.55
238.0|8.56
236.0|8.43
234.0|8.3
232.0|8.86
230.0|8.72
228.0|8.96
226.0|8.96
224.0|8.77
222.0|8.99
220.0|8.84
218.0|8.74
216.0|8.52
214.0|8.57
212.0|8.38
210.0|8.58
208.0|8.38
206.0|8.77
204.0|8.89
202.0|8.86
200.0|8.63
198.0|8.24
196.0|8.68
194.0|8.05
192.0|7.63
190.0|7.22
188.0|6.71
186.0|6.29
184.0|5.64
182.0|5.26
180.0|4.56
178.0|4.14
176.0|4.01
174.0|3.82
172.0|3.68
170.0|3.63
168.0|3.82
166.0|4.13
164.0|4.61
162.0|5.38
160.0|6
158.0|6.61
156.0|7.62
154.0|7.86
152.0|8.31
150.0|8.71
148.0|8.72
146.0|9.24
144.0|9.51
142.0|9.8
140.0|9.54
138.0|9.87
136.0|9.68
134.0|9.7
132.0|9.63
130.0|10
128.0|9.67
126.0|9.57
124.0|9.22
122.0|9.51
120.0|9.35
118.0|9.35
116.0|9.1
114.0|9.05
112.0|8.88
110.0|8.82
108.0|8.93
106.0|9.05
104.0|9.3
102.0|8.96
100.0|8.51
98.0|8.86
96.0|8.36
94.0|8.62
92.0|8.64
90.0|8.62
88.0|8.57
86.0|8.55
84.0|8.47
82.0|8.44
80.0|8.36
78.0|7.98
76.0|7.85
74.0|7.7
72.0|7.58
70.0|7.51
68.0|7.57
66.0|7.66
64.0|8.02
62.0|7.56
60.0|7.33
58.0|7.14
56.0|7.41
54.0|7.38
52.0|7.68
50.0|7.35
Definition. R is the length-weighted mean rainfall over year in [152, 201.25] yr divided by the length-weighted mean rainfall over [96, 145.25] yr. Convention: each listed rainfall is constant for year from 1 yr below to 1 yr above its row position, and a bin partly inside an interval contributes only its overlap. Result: 0.64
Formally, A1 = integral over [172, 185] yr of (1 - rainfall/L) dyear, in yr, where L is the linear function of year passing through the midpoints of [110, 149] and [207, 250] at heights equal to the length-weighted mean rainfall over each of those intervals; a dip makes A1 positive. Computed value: 6.5 yr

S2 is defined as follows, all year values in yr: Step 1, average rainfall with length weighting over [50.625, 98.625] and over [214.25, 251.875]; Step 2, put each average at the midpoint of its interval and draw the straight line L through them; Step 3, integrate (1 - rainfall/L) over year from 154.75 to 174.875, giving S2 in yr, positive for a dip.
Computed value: 8.1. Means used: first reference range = 7.98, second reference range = 8.56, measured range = 4.97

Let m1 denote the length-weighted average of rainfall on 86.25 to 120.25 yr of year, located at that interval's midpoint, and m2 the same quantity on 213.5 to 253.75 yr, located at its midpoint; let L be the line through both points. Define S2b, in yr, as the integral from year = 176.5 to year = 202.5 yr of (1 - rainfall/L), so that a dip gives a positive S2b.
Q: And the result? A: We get 5.49 yr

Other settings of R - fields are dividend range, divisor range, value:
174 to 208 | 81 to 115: 0.79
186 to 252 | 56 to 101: 1.04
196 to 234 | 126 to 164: 1.01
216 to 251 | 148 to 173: 1.43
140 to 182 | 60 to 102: 0.77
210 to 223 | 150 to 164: 1.25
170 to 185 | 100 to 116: 0.49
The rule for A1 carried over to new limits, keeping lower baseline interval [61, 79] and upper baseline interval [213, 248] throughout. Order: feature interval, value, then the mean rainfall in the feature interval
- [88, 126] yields -5.0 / 8.96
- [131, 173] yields 3.7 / 7.43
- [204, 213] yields -0.1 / 8.57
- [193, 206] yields -0.2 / 8.57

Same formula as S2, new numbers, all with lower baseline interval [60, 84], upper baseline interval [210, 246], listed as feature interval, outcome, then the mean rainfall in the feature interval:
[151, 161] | 1.2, 7.28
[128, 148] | -3.5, 9.62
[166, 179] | 7.0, 3.87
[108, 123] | -2.0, 9.14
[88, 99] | -0.9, 8.62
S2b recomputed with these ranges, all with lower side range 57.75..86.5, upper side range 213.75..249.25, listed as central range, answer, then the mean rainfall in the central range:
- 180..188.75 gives 2.7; 5.79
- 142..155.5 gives -0.9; 8.76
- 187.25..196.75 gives 0.8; 7.66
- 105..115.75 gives -1.2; 8.96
